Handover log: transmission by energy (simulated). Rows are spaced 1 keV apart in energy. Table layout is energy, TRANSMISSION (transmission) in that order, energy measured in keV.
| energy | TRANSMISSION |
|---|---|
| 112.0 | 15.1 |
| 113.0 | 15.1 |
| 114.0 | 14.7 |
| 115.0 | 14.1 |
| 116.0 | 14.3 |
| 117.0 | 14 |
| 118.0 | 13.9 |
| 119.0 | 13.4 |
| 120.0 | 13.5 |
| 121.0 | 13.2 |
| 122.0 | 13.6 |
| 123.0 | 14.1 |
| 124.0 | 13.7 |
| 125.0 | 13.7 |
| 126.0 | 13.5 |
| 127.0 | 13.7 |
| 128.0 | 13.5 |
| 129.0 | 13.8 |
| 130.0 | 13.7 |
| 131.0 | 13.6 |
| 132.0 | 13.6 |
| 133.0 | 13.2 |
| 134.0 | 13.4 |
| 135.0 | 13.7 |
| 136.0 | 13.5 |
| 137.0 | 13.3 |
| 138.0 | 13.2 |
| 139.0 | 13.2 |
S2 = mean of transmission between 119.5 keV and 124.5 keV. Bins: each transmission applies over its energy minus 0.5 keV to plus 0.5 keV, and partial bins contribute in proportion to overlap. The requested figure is 13.6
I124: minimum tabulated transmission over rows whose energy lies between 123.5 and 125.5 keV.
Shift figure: 13.7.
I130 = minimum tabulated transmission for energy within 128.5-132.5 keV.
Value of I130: 13.6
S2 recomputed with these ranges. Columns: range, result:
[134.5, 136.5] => 13.6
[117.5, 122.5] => 13.5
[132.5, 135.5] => 13.4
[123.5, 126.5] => 13.6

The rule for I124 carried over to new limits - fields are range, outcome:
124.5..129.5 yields 13.5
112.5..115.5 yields 14.1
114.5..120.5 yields 13.4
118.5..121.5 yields 13.2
